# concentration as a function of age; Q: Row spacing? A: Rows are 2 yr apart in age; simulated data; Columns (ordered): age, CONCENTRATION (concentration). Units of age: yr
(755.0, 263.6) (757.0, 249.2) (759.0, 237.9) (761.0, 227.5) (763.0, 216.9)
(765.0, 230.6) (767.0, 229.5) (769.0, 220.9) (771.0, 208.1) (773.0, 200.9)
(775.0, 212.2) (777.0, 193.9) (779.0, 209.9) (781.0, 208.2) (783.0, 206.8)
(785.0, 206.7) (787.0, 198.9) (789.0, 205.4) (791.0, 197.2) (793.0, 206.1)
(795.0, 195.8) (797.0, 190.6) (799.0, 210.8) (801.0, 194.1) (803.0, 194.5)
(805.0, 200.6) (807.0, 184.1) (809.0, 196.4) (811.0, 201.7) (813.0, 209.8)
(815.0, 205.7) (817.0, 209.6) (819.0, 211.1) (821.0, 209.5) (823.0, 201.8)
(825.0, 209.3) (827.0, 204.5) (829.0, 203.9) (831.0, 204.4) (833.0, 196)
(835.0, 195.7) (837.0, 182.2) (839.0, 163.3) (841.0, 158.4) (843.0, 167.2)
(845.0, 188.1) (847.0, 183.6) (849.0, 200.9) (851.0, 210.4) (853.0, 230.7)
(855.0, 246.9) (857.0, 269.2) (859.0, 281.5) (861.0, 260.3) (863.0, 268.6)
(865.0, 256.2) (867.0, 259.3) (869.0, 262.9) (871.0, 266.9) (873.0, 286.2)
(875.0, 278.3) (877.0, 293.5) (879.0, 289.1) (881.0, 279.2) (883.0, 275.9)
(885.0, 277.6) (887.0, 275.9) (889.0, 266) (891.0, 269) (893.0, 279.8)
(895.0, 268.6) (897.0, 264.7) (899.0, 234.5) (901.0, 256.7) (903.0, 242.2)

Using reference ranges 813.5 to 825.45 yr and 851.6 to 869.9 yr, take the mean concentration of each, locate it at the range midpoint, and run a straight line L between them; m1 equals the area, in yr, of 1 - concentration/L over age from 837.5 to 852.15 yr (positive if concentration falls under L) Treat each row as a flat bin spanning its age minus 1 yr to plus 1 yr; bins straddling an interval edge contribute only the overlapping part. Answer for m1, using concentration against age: 3.49 yr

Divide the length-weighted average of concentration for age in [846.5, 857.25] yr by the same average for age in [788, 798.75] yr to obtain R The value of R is 1.11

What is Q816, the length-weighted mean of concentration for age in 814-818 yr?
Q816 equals 208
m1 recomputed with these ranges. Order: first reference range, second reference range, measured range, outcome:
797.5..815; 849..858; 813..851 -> 4.0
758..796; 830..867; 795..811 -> 1.3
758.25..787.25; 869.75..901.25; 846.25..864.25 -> 1.2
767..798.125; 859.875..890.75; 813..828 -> 1.6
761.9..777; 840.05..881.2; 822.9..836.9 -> 2.0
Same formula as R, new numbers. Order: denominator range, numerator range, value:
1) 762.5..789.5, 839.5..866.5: 1.06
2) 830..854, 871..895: 1.46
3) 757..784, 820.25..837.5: 0.93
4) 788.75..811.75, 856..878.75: 1.37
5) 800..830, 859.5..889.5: 1.35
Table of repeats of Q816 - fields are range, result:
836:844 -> 168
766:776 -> 214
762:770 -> 224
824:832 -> 206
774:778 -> 203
